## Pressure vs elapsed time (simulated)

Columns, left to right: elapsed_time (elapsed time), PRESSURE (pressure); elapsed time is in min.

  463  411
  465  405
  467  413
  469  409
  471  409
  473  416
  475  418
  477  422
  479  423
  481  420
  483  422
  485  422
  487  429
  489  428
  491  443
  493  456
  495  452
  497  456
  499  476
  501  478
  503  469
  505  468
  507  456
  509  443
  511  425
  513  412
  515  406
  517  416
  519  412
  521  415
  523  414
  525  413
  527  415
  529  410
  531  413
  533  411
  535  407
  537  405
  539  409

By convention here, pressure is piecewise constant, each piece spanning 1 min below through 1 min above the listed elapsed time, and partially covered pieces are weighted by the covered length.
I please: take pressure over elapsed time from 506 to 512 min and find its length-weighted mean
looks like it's 441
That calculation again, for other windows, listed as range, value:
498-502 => 477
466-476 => 413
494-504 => 466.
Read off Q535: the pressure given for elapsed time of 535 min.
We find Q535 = 407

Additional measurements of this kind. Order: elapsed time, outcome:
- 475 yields 418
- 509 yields 443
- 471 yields 409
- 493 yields 456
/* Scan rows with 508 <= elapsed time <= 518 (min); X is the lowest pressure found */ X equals 406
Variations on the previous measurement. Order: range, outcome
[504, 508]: 456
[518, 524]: 412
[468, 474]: 409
